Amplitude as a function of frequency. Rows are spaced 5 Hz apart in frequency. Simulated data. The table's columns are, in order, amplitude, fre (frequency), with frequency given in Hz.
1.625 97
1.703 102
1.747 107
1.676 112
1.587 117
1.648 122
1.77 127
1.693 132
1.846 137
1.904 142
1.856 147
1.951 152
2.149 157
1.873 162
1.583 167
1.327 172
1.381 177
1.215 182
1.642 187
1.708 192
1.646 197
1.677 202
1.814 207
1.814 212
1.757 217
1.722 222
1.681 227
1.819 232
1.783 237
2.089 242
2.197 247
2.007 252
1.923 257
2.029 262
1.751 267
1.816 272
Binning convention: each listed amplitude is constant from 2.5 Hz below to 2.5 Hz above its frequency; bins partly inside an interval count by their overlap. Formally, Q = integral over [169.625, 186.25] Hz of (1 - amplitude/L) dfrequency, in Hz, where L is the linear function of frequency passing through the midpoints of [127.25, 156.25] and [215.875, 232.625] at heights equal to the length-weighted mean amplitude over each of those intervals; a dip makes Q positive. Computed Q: 4.26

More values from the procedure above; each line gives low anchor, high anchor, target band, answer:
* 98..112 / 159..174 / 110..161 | -4.57 Hz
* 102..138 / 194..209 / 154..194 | 2.21 Hz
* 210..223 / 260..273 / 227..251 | -1.74 Hz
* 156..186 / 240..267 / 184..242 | 1.64 Hz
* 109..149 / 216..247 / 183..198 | 1.51 Hz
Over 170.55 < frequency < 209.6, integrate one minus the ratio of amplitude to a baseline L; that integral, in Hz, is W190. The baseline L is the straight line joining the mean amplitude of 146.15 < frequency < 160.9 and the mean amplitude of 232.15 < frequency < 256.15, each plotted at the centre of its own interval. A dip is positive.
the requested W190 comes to 8.5 Hz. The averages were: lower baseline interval 1.99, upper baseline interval 1.99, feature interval 1.56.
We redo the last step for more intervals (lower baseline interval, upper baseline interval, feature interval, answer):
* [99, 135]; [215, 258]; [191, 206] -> 1.1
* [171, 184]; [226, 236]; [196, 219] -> -2.7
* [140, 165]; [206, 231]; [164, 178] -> 3.2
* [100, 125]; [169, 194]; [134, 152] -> -3.4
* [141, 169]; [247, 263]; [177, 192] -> 3.6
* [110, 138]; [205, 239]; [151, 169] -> -1.8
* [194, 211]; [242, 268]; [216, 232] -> 0.9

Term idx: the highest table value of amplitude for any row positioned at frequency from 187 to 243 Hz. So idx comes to 2.089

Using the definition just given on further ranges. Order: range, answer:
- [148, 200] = 2.149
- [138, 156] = 1.951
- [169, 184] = 1.381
